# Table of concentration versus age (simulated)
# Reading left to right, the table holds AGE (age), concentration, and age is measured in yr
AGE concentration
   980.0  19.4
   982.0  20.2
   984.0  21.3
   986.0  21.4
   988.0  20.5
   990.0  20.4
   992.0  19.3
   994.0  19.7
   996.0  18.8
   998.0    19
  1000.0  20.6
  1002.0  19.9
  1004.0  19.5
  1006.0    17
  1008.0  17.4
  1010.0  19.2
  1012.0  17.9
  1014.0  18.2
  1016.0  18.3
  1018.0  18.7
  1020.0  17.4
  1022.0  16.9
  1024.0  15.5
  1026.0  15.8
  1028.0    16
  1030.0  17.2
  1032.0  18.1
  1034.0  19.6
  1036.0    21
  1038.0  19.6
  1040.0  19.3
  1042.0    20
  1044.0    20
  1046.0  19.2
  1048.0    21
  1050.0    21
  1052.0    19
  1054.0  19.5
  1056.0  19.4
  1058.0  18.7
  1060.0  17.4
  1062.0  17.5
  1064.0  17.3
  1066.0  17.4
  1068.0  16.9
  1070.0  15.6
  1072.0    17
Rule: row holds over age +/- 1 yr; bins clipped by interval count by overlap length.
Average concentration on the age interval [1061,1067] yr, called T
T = 17.4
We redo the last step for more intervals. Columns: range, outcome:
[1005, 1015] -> 17.9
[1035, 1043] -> 20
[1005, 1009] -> 17.2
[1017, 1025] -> 17.1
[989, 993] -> 19.9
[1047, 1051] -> 21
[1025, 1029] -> 15.9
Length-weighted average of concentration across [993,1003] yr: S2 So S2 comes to 19.6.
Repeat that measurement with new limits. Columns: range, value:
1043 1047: 19.6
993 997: 19.2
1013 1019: 18.4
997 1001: 19.8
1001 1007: 18.8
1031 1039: 19.6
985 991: 20.8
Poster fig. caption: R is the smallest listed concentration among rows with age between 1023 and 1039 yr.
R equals 15.5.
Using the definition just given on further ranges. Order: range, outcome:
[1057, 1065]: 17.3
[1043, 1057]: 19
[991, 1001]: 18.8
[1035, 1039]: 19.6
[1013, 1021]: 17.4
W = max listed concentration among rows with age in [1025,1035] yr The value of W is 19.6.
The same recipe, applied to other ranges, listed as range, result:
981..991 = 21.4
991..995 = 19.7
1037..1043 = 20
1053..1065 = 19.5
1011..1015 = 18.2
